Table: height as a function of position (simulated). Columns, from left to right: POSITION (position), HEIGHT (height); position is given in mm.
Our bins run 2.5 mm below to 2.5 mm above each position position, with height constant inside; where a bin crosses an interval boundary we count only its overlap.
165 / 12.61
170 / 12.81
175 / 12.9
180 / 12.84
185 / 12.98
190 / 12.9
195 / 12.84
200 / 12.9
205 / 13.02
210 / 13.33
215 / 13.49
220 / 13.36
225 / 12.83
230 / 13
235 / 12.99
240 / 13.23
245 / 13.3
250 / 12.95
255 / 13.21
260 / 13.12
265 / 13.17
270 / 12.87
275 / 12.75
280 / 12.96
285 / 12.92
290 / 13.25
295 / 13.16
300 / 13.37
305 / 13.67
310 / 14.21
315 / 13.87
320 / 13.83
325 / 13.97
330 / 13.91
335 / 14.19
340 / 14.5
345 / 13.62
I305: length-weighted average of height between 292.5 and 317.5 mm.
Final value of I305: 13.7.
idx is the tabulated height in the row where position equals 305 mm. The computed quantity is 13.67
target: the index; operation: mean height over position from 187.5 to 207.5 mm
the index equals 12.9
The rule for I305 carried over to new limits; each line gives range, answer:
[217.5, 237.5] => 13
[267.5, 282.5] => 12.9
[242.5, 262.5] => 13.1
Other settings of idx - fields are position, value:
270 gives 12.87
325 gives 13.97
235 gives 12.99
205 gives 13.02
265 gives 13.17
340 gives 14.5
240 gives 13.23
